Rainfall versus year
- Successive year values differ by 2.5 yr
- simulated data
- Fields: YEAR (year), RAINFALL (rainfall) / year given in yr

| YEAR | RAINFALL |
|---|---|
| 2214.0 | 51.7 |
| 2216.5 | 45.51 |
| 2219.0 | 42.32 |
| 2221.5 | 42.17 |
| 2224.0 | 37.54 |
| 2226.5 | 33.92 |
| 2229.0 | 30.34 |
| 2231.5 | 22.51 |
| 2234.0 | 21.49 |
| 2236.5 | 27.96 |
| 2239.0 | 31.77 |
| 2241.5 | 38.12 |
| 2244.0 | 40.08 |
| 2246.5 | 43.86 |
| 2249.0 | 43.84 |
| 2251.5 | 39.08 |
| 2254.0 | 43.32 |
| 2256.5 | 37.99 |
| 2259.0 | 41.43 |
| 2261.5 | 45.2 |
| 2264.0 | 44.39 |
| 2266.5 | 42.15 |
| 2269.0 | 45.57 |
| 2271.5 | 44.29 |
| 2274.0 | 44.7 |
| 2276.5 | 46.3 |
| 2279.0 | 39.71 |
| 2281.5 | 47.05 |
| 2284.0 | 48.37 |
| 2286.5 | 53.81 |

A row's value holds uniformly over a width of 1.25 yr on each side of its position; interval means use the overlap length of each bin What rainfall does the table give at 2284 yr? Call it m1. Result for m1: 48.37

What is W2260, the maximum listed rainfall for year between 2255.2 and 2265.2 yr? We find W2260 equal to 45.2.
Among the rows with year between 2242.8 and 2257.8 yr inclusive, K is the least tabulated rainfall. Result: 37.99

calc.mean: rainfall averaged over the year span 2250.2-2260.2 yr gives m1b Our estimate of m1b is 40.5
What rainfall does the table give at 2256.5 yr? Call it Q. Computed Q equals 37.99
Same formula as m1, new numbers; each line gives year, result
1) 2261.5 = 45.2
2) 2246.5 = 43.86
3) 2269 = 45.57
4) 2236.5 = 27.96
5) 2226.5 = 33.92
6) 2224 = 37.54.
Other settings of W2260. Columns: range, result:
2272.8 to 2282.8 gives 47.05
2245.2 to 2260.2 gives 43.86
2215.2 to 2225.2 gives 45.51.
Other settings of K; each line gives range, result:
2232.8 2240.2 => 21.49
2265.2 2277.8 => 42.15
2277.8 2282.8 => 39.71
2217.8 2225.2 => 37.54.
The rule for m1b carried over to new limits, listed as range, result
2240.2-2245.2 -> 39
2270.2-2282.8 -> 44.4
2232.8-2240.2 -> 27.1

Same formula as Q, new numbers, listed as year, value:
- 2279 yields 39.71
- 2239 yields 31.77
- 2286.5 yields 53.81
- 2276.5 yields 46.3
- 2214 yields 51.7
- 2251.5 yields 39.08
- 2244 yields 40.08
